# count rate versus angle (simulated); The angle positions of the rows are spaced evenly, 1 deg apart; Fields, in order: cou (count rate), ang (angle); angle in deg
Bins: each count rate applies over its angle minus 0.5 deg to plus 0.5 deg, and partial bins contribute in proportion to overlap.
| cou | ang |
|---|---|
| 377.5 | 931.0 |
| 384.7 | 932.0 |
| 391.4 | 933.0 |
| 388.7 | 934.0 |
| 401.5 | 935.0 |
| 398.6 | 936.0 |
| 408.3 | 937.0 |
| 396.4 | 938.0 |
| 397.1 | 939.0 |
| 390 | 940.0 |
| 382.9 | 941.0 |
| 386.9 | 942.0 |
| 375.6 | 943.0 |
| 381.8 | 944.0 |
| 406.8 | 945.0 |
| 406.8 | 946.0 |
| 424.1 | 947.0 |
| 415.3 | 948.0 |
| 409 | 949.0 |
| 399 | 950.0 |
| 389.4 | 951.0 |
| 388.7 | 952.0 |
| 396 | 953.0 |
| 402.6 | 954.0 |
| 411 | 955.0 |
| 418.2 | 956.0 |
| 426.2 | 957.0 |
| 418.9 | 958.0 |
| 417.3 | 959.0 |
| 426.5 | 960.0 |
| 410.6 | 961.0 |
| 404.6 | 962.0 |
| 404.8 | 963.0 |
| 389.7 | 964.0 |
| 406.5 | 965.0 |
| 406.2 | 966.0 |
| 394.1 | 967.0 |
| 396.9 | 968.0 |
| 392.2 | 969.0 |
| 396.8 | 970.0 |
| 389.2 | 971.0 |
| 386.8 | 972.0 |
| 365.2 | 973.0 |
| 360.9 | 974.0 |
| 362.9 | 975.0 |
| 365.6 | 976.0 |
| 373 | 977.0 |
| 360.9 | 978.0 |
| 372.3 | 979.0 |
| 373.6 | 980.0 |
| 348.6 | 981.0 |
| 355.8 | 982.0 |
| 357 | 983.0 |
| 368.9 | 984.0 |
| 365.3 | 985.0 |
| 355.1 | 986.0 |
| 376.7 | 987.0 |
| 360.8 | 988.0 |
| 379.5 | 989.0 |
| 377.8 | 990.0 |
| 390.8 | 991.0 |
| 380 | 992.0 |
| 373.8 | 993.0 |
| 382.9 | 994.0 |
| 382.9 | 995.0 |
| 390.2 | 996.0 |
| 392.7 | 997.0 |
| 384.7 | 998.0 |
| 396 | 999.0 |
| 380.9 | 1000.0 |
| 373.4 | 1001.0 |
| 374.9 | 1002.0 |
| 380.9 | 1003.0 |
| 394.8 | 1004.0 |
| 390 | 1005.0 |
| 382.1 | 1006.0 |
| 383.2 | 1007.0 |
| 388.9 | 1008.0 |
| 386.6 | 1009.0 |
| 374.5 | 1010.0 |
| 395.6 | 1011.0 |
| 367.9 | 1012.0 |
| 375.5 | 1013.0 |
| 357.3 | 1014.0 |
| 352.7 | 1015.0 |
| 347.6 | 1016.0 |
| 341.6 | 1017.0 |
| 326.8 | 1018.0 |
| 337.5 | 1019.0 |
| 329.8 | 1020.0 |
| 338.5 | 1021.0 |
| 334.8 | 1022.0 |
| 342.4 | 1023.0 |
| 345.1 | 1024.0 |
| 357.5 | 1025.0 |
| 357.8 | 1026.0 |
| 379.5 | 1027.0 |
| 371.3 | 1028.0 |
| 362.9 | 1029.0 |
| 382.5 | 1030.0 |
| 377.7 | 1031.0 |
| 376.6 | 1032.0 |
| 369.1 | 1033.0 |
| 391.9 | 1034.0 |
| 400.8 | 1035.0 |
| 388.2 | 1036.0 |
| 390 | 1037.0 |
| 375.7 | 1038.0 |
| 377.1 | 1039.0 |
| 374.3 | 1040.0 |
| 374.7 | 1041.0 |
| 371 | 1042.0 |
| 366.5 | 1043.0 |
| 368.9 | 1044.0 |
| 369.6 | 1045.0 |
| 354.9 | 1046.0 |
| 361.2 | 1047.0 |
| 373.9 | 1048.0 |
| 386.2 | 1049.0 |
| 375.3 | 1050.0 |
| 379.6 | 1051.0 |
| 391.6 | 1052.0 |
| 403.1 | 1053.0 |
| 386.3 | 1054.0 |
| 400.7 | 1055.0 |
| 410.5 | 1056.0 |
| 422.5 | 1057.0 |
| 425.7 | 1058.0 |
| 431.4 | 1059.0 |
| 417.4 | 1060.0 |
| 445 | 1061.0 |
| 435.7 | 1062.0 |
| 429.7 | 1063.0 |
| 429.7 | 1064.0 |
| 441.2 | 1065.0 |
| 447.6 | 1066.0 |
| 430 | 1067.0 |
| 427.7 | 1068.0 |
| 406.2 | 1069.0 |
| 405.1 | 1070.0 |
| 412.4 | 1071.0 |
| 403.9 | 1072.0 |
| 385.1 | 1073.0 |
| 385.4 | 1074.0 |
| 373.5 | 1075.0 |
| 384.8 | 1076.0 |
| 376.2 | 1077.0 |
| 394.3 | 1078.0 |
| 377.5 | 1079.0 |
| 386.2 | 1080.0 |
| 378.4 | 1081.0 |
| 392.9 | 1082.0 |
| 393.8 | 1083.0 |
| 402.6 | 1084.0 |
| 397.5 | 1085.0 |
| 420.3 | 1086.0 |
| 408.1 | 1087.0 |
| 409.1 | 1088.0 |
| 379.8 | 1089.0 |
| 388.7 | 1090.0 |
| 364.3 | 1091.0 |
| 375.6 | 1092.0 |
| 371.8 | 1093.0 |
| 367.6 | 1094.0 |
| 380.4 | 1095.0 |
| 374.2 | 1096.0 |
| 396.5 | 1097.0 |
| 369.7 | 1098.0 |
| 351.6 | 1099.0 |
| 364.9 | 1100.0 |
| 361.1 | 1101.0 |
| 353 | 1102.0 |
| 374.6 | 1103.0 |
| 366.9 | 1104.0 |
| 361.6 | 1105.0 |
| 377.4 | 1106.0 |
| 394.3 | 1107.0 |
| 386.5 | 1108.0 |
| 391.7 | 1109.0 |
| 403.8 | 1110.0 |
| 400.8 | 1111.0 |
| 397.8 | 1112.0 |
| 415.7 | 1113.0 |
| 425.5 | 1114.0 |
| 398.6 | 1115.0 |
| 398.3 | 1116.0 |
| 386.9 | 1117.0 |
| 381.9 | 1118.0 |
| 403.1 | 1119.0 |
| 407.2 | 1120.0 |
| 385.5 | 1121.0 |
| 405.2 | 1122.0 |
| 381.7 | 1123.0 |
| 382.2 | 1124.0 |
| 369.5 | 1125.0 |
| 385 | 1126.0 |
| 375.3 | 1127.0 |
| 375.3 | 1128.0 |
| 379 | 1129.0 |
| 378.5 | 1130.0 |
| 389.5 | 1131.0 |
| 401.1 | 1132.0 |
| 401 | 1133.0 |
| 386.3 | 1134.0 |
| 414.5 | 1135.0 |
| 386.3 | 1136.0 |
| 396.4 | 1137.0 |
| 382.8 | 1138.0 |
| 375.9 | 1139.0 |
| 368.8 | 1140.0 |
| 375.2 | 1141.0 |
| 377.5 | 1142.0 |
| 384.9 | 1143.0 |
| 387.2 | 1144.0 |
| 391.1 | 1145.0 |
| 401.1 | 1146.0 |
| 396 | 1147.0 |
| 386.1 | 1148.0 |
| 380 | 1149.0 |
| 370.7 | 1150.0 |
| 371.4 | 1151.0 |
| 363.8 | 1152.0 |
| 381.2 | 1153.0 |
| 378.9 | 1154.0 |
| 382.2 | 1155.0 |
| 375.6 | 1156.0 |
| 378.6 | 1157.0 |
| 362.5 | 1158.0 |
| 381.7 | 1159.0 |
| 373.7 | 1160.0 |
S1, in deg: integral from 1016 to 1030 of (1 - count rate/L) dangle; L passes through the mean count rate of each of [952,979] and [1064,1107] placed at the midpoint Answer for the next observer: 1.53 deg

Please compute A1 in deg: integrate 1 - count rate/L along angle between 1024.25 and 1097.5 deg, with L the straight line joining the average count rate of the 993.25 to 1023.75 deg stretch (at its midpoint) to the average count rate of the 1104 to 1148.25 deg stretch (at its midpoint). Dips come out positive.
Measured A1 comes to -2.5 deg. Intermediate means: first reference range 369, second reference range 390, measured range 391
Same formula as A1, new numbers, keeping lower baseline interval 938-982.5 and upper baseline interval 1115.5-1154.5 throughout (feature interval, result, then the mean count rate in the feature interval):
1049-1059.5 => -0.3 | 402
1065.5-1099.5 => -0.3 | 392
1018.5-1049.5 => 1.8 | 367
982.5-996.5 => 0.6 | 374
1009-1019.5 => 0.8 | 359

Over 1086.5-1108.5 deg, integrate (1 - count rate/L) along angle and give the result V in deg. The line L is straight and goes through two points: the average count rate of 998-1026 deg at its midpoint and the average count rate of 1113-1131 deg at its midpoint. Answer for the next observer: 0.5 deg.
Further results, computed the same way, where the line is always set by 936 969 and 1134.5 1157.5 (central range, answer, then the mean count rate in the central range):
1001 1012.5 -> 0.40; 383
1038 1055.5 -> 0.70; 377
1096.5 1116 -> 0.14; 384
